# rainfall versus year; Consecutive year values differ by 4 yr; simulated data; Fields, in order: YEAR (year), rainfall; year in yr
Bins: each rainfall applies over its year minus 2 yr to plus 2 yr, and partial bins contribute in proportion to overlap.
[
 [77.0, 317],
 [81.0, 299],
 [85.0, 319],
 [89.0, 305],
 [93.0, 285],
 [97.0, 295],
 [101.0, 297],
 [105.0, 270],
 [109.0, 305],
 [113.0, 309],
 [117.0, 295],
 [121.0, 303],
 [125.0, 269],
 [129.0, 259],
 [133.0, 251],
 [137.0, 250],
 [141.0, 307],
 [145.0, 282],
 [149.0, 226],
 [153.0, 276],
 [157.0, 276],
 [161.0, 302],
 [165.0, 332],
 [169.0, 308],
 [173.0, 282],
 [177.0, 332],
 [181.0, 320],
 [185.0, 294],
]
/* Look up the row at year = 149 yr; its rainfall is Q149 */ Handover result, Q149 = 226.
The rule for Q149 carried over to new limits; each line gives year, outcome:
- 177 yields 332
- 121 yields 303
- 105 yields 270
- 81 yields 299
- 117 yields 295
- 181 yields 320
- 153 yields 276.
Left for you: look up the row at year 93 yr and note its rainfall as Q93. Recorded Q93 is 285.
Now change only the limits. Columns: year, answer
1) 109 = 305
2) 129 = 259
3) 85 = 319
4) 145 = 282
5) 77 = 317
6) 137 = 250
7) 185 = 294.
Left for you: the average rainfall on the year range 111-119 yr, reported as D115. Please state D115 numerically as 302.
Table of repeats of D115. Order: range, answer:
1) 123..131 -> 264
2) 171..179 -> 307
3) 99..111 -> 291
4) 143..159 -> 265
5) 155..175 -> 300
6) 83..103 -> 300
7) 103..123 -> 296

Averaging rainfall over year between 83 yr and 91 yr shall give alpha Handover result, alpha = 312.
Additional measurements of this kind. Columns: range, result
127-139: 253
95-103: 296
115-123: 299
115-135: 275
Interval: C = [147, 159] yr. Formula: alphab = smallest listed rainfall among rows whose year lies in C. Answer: 226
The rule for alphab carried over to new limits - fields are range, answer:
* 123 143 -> 250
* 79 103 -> 285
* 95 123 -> 270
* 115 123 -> 295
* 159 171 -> 302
